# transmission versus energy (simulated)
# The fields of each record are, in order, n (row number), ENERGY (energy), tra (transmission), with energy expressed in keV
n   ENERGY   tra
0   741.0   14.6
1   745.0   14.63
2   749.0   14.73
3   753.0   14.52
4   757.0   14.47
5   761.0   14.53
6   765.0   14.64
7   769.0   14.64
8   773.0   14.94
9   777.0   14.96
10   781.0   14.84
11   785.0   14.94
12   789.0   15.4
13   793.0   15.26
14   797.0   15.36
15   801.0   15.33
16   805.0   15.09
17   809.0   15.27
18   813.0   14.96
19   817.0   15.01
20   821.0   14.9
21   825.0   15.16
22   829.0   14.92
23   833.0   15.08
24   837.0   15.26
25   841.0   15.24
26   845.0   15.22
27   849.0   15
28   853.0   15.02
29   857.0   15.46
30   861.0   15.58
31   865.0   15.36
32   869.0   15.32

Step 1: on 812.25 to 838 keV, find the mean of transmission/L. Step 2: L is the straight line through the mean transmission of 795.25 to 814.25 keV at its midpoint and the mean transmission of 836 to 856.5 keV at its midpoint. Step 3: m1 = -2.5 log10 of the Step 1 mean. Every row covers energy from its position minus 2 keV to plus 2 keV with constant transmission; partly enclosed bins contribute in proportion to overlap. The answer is 0.01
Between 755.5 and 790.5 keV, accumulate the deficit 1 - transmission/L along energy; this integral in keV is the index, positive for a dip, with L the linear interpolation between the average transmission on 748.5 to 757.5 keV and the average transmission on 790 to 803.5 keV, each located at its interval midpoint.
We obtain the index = 0.2 keV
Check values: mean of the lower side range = 14.6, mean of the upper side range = 15.3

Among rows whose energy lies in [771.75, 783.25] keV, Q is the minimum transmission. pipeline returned 14.84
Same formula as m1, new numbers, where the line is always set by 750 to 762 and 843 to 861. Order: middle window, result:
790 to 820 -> -0.02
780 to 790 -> -0.02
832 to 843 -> -0.01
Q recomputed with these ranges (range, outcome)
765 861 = 14.64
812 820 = 14.96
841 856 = 15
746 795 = 14.47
